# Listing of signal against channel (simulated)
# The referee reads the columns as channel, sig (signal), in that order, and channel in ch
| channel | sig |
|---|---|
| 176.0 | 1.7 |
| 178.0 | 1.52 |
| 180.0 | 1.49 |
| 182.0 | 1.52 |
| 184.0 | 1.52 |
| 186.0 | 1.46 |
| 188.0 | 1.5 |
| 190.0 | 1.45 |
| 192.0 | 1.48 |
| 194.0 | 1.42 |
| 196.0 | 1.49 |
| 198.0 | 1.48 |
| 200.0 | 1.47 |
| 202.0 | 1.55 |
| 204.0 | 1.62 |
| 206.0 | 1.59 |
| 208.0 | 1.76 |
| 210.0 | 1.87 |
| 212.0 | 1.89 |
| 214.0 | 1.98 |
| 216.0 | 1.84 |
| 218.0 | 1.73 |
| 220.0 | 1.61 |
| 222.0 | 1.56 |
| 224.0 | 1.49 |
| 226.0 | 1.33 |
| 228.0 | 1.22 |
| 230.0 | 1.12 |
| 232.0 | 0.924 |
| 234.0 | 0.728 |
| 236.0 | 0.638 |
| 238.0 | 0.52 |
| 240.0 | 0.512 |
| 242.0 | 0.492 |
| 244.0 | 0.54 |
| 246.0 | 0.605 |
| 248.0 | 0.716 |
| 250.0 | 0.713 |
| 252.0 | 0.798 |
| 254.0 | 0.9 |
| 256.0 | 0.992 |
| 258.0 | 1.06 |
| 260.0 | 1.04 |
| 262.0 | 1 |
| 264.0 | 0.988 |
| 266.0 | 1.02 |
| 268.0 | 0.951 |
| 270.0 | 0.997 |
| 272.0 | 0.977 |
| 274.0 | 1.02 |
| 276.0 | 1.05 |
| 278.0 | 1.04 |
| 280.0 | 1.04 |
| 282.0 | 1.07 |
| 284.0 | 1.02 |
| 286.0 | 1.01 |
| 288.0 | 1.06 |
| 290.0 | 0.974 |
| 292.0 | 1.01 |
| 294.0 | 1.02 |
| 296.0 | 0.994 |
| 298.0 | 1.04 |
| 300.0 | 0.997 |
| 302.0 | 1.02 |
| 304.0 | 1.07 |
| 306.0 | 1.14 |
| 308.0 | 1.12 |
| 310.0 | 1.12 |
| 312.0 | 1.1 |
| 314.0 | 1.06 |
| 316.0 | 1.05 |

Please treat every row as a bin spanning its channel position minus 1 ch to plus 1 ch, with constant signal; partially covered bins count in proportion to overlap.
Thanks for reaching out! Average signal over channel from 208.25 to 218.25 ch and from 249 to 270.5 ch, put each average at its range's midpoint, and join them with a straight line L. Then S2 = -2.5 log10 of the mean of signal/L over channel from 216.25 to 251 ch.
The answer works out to 0.47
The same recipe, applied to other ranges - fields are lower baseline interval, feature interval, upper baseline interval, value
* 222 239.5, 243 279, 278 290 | 0.13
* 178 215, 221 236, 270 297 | 0.19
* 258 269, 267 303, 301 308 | 0.03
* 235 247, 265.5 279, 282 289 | -0.13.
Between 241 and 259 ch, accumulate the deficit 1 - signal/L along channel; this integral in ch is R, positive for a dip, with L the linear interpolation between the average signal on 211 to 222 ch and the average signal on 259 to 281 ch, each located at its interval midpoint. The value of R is 7.3 ch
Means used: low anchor 1.79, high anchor 1.01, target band 0.757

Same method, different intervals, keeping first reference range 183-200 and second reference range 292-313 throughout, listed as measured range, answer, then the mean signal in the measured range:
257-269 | 1.97 ch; 1.01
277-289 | 0.98 ch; 1.04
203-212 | -2.01 ch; 1.73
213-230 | -2.51 ch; 1.57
